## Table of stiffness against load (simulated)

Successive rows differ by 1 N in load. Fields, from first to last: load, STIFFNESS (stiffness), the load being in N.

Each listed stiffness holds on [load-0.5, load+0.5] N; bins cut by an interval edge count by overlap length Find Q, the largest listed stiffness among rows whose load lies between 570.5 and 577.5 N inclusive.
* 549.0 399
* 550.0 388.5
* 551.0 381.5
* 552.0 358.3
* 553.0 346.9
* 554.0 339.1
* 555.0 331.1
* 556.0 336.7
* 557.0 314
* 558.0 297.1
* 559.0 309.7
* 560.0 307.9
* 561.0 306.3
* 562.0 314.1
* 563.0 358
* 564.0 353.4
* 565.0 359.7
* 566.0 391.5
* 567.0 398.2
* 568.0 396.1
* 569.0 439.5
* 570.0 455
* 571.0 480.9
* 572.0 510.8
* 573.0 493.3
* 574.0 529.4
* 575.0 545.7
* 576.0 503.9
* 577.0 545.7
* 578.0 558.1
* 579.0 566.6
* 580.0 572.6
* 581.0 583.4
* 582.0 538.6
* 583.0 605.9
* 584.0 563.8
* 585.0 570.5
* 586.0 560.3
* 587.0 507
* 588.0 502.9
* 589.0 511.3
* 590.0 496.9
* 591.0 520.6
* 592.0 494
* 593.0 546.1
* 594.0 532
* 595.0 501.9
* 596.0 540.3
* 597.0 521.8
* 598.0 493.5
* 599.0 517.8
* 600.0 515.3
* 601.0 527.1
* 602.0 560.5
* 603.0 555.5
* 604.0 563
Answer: 545.7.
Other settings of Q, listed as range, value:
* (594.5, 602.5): 560.5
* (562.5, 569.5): 439.5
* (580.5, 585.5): 605.9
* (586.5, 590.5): 511.3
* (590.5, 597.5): 546.1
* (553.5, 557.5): 339.1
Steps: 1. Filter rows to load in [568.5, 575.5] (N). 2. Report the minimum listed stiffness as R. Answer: 439.5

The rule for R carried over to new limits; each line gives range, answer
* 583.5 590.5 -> 496.9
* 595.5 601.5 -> 493.5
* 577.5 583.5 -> 538.6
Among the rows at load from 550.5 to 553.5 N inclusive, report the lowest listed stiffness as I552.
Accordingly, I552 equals 346.9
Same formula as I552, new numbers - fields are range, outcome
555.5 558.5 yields 297.1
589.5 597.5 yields 494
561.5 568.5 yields 314.1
